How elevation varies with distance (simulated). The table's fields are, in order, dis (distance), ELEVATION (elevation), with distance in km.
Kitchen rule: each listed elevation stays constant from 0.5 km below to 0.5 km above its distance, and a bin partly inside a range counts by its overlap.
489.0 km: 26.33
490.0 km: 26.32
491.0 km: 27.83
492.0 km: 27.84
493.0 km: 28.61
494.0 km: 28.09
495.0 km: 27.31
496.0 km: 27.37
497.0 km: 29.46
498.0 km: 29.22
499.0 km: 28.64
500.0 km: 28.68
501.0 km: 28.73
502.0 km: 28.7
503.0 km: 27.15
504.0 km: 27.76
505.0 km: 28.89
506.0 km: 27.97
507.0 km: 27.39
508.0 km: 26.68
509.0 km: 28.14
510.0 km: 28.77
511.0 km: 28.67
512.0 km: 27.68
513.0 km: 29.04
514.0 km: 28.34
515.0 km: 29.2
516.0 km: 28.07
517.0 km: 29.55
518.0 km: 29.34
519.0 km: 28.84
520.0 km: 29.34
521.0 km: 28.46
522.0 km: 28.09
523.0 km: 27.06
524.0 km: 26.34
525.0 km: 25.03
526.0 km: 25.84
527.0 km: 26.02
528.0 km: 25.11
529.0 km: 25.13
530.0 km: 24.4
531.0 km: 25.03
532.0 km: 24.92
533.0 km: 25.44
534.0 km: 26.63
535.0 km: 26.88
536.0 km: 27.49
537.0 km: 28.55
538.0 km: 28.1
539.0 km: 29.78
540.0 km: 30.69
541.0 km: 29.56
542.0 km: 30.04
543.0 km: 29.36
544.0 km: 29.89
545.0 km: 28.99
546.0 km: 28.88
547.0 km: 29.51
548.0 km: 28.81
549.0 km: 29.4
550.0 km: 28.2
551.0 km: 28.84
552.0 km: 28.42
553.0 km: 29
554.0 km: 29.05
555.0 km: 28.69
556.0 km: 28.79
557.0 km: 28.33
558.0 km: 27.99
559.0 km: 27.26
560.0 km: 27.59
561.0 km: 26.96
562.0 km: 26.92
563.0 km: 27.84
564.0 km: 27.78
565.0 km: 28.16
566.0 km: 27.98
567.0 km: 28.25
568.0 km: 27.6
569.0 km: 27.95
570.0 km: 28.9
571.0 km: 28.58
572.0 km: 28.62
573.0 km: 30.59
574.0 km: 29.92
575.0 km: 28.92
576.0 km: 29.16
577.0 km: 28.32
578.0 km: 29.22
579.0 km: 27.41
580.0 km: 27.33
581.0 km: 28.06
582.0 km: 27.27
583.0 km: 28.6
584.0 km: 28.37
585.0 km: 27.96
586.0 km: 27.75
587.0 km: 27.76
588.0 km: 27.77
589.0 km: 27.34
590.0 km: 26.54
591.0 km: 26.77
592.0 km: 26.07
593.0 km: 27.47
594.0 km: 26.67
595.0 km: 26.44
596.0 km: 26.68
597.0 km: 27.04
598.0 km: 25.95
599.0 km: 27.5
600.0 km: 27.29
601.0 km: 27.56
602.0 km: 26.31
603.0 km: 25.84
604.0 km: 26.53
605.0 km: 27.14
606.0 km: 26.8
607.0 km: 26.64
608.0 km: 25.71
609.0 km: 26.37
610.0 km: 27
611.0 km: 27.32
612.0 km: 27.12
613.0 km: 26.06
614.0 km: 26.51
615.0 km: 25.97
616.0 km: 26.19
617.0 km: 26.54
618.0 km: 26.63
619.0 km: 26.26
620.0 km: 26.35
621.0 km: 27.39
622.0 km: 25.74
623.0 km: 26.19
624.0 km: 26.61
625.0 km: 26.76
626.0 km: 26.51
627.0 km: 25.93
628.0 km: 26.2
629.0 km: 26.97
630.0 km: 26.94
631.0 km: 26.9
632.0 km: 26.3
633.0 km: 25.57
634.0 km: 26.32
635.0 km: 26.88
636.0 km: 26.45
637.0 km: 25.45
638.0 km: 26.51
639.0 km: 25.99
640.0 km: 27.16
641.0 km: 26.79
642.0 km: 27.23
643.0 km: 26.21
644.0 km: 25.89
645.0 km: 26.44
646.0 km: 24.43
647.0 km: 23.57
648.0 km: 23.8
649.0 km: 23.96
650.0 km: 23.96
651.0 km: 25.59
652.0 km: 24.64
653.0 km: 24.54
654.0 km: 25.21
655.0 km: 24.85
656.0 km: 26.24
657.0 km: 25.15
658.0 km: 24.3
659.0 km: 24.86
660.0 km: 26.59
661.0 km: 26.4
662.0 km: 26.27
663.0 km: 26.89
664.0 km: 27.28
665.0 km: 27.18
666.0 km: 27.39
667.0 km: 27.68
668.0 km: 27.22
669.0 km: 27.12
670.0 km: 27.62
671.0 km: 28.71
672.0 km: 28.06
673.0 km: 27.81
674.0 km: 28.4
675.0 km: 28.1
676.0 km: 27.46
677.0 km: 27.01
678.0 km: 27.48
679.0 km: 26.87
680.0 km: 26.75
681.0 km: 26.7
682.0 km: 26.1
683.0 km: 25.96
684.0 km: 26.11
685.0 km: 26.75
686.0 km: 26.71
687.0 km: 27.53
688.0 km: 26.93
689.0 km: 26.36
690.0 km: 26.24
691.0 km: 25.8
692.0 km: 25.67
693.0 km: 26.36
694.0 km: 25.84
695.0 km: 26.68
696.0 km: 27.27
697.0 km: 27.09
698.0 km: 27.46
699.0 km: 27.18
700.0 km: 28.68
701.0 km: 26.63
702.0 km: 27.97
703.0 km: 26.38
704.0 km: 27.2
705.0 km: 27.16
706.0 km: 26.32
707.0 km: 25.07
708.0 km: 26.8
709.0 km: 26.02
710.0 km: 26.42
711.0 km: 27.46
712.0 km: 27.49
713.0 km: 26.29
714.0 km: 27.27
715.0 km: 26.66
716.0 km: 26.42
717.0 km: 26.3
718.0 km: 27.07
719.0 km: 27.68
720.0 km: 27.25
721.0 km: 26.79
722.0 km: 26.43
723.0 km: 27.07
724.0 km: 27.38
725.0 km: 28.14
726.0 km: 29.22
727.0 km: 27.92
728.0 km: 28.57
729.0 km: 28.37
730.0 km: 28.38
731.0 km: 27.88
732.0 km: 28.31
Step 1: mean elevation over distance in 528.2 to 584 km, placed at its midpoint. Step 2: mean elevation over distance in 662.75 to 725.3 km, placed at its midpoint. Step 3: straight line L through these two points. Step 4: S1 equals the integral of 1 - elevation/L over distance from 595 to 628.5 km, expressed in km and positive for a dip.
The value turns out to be 1.4 km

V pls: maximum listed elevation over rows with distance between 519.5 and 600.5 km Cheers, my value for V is 30.69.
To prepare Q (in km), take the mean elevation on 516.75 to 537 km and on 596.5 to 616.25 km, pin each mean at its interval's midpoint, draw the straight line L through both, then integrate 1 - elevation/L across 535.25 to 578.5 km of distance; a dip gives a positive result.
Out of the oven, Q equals -3.1 km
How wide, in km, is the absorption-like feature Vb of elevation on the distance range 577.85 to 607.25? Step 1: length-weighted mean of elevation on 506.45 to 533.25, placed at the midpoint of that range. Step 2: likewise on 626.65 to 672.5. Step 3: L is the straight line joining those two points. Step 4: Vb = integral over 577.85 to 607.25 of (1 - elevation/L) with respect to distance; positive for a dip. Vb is -0.6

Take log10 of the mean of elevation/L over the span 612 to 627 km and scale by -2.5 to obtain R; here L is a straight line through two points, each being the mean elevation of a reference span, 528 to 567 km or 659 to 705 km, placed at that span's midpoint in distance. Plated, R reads 0.04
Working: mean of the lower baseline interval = 28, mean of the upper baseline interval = 27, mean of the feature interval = 26.4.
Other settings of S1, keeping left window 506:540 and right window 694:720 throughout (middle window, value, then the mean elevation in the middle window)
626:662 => 1.8 km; 25.7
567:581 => -0.7 km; 28.6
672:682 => -0.1 km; 27.4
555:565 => -0.2 km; 27.8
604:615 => 0.2 km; 26.6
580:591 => -0.2 km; 27.7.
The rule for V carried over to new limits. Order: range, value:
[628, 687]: 28.71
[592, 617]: 27.56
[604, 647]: 27.39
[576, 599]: 29.22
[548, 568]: 29.4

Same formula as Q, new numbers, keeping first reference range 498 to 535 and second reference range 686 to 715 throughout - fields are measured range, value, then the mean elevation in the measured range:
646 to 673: 1.0 km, 26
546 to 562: -0.6 km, 28.4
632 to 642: 0.2 km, 26.4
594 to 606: 0.2 km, 26.8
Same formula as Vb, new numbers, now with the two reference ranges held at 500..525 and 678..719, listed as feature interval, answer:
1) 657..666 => 0.3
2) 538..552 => -0.7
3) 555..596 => -0.3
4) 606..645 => 1.2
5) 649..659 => 0.8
